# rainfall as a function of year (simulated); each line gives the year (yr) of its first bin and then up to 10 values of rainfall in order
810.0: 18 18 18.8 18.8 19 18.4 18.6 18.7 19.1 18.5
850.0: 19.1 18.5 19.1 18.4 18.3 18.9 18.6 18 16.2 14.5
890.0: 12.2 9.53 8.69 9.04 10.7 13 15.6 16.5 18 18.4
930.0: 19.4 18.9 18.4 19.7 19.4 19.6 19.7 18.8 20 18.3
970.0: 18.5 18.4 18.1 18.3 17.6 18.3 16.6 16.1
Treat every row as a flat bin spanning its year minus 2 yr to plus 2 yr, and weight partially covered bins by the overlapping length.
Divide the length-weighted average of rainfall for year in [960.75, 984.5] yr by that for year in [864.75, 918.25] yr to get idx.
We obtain 1.3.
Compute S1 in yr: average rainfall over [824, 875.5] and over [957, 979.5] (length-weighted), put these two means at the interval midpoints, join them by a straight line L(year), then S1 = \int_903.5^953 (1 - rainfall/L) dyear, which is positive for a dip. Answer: 3.8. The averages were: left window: 18.7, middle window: 17.3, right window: 18.7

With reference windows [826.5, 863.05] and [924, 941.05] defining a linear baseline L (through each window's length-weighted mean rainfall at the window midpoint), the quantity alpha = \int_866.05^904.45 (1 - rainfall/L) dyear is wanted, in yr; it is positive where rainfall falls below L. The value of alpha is 9.5 yr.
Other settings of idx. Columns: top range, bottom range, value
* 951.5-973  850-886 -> 1.05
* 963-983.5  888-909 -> 1.81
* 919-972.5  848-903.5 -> 1.21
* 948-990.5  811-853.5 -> 1.00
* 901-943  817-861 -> 0.86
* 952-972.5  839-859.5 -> 1.01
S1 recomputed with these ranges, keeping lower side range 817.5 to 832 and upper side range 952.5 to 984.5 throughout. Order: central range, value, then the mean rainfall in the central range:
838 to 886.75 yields 1.4 yr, 18.2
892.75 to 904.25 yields 5.9 yr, 9.09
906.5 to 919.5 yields 3.0 yr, 14.5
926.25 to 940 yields -0.1 yr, 18.8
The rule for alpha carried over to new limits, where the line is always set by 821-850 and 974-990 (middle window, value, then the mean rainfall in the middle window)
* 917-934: 0.1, 18.3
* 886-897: 4.3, 11.3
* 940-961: -1.4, 19.5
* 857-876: 0.0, 18.6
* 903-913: 3.5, 11.9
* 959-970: -0.5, 19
